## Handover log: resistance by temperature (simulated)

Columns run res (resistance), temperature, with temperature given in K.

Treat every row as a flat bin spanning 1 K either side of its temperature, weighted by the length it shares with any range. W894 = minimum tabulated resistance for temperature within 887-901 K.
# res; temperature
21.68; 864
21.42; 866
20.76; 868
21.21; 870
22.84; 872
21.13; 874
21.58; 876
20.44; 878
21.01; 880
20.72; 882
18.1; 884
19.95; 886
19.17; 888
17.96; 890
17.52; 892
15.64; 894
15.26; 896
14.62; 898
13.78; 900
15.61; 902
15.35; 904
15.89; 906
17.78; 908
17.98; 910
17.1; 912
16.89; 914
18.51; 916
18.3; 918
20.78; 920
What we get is 13.78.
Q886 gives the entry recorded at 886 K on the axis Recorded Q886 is 19.95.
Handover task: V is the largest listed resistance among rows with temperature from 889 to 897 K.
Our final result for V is 17.96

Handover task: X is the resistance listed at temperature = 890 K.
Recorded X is 17.96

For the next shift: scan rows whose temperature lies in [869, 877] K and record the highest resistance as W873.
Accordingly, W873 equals 22.84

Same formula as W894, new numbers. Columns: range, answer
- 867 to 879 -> 20.44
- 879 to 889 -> 18.1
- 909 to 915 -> 16.89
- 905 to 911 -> 15.89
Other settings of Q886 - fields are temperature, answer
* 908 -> 17.78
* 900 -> 13.78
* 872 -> 22.84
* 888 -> 19.17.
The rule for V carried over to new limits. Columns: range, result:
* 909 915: 17.98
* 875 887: 21.58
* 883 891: 19.95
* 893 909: 17.78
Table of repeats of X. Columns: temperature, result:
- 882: 20.72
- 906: 15.89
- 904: 15.35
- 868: 20.76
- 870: 21.21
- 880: 21.01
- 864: 21.68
